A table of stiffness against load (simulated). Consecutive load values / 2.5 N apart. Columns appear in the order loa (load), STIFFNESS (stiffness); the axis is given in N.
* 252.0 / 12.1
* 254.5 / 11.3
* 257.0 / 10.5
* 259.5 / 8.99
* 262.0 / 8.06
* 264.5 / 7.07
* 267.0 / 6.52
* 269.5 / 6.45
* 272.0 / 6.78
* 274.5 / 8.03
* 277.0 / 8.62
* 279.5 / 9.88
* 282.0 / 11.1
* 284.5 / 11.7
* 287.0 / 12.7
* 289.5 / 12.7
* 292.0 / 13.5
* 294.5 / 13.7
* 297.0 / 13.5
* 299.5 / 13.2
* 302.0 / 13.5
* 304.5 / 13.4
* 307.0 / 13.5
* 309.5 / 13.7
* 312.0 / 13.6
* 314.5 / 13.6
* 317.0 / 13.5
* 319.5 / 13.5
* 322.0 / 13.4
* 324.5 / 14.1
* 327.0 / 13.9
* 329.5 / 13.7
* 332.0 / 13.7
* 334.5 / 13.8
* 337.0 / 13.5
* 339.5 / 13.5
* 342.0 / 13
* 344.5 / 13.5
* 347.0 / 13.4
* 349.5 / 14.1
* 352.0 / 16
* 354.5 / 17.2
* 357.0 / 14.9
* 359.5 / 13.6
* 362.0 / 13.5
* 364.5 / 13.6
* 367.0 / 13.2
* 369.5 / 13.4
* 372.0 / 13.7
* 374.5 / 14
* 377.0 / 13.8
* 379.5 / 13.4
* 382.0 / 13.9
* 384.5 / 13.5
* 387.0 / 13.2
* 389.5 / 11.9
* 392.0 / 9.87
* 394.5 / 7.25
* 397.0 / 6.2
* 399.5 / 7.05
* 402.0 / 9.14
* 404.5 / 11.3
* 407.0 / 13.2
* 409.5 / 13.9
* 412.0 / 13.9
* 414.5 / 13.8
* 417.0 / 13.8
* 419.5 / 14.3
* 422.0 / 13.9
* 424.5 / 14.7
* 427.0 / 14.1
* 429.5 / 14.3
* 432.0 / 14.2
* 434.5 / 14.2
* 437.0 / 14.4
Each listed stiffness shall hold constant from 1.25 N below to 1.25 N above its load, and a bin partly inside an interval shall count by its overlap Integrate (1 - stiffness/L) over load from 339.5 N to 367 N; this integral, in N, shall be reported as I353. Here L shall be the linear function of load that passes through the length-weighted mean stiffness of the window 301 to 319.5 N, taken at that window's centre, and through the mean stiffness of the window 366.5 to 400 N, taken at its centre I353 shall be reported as -3.7 N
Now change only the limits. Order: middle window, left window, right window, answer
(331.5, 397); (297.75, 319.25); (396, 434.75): -1.03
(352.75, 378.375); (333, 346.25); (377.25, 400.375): -4.26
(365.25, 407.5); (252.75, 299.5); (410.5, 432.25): 4.69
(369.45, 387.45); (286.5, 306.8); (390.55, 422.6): -2.78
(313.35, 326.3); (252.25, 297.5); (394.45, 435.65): -3.37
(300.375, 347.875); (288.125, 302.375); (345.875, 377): 0.50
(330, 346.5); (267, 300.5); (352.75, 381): -0.76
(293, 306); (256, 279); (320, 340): -3.10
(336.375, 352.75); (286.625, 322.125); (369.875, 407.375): -1.76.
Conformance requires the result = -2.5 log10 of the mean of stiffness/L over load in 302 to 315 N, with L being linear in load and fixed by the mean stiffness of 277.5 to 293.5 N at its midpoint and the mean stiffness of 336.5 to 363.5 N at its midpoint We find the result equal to -0.07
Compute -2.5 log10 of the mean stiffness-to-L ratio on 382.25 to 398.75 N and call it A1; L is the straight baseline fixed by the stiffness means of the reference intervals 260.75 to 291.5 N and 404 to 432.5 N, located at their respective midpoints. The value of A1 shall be 0.23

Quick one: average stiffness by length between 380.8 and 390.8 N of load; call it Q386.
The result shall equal 13.1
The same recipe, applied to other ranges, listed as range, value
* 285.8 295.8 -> 13.2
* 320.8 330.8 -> 13.8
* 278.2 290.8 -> 11.6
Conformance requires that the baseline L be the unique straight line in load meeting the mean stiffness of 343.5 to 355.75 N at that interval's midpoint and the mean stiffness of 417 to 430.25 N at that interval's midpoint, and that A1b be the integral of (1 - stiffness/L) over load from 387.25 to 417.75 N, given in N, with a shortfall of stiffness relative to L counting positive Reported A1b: 7.2 N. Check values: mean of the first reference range 14.9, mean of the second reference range 14.2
